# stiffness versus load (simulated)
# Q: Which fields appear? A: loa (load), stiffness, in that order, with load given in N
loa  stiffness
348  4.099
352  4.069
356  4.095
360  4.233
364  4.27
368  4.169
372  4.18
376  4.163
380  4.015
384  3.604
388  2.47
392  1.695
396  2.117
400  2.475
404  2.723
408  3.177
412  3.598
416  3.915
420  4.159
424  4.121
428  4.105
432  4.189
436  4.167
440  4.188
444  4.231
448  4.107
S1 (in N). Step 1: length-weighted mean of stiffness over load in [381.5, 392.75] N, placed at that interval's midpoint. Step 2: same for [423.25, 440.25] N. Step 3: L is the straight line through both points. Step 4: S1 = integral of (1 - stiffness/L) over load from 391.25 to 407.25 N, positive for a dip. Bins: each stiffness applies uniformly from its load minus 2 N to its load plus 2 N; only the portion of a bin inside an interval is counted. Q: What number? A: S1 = 4.0 N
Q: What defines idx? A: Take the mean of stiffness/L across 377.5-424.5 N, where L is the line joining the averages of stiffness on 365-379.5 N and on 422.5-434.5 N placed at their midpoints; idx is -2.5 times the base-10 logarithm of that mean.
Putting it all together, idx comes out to 0.30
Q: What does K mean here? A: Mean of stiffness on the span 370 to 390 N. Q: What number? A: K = 3.69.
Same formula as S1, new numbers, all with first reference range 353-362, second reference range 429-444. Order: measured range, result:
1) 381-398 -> 6.5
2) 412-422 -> 0.5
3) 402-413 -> 2.8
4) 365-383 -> 0.2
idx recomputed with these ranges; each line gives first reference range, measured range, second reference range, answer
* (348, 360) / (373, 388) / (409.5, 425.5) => 0.08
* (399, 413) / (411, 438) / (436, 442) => -0.12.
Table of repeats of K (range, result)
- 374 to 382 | 4.09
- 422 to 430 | 4.11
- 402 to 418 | 3.35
